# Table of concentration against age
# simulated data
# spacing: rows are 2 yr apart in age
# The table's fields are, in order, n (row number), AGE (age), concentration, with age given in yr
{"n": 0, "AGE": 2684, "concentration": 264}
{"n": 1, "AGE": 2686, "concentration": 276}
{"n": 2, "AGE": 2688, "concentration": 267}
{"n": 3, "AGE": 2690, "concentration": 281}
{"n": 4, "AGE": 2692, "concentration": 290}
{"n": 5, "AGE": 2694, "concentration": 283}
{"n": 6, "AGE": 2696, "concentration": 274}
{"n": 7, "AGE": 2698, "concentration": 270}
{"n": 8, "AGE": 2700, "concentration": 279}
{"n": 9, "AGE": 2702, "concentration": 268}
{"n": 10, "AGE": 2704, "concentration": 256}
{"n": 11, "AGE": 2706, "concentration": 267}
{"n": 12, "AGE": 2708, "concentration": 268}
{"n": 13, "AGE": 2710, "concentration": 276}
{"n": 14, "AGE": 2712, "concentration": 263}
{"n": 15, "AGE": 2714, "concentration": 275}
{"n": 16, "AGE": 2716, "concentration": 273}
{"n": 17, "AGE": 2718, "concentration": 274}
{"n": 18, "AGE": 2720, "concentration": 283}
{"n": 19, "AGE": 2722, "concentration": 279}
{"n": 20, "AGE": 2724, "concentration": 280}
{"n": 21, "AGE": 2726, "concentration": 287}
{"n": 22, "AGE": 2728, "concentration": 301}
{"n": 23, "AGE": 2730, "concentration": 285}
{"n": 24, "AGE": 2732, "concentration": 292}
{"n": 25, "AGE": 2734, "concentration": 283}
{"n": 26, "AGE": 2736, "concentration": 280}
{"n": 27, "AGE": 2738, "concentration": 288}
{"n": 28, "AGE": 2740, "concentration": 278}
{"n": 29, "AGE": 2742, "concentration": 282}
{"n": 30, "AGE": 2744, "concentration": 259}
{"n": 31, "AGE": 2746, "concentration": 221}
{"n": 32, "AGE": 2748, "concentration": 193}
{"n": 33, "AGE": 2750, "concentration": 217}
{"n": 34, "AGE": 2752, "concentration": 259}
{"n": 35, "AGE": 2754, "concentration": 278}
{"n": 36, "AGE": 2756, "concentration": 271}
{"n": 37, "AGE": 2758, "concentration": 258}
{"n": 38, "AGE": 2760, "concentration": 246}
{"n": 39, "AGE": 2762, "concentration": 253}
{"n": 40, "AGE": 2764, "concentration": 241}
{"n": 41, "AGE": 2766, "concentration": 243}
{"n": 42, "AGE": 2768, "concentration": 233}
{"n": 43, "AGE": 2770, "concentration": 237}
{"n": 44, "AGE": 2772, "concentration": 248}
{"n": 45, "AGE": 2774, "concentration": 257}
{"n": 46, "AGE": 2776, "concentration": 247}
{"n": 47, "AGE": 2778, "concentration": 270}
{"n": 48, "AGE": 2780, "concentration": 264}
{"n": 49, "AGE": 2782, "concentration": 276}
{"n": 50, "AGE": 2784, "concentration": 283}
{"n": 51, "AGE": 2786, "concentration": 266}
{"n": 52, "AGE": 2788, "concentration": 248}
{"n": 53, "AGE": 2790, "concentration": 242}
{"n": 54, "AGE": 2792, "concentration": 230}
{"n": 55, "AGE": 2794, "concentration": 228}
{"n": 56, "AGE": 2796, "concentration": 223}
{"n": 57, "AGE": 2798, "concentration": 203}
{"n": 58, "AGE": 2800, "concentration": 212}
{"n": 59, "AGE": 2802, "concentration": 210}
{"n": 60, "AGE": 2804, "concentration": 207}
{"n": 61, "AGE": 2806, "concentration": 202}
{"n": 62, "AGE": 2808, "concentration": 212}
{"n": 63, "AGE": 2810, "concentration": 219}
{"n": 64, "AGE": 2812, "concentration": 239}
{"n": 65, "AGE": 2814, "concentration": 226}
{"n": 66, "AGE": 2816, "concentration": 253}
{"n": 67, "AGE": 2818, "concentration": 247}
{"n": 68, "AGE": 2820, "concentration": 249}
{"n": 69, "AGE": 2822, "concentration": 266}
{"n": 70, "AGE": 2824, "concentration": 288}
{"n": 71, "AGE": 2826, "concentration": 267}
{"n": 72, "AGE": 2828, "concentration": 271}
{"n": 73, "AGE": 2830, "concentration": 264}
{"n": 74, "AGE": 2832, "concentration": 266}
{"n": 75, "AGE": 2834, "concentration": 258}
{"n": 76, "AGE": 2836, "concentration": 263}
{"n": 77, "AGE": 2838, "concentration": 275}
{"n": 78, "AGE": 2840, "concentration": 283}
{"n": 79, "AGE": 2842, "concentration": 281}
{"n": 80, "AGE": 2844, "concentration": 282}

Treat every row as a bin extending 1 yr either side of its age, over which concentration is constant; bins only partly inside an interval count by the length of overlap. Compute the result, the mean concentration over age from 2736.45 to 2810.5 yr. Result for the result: 244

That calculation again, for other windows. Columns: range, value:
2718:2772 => 263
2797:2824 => 229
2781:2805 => 236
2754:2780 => 252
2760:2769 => 243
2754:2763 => 259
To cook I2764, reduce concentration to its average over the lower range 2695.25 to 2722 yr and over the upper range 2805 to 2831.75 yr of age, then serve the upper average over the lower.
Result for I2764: 0.91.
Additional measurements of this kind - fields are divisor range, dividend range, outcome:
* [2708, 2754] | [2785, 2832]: 0.88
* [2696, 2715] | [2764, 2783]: 0.94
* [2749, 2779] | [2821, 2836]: 1.07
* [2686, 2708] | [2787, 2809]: 0.80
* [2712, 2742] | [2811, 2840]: 0.92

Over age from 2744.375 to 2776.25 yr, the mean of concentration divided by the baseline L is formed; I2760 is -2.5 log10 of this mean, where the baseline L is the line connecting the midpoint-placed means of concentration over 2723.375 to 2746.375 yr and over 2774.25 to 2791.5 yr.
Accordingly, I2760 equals 0.107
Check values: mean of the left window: 280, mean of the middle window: 244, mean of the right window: 261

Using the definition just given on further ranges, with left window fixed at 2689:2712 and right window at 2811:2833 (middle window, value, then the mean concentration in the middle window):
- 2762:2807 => 0.099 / 240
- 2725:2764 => 0.015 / 264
